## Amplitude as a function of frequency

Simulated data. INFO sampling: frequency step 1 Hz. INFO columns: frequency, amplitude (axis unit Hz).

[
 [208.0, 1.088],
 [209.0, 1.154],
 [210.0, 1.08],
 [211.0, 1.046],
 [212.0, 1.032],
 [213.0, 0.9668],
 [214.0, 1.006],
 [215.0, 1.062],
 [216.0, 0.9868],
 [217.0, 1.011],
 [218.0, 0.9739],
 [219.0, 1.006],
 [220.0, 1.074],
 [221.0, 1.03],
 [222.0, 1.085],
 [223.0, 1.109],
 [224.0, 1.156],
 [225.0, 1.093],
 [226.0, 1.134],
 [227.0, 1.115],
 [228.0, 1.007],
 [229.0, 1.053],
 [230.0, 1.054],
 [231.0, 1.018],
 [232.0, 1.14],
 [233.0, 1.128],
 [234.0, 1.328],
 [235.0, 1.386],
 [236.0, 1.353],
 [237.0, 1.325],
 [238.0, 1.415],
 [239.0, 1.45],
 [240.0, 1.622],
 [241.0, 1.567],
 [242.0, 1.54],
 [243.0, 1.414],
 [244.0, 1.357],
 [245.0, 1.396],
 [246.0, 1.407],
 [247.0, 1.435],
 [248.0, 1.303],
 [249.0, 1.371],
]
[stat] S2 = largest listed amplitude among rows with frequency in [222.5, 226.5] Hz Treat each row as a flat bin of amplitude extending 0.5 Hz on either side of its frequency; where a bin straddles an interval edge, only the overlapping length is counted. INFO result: 1.156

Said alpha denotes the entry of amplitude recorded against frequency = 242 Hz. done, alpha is 1.54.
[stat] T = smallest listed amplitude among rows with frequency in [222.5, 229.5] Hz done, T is 1.007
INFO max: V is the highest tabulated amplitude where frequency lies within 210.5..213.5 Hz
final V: 1.046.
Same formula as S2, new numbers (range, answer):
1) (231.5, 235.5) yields 1.386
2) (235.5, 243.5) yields 1.622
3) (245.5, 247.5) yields 1.435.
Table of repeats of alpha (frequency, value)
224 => 1.156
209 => 1.154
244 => 1.357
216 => 0.9868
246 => 1.407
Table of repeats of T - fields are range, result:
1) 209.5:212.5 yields 1.032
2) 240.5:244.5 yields 1.357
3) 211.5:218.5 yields 0.9668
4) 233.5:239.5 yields 1.325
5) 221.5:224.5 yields 1.085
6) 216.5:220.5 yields 0.9739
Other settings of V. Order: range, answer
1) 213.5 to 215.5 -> 1.062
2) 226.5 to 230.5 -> 1.115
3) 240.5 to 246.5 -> 1.567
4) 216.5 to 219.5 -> 1.011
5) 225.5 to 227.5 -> 1.134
